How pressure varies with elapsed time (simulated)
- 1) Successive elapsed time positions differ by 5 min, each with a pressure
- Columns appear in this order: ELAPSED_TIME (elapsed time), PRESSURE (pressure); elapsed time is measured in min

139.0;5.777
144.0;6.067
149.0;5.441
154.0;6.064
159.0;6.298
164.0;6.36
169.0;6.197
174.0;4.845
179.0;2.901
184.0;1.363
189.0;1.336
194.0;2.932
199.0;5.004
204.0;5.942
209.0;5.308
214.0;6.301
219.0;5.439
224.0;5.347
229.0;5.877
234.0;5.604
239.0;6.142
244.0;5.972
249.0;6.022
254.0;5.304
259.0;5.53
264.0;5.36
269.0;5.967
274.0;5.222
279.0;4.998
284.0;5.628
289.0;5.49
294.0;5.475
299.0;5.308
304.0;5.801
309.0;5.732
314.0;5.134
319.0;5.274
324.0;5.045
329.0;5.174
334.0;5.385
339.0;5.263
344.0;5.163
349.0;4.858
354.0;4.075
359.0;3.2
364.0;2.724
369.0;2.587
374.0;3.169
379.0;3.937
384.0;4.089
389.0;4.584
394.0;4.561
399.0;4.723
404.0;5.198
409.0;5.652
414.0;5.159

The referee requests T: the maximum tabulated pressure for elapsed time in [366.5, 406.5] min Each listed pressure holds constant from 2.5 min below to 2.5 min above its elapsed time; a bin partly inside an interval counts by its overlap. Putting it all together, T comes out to 5.198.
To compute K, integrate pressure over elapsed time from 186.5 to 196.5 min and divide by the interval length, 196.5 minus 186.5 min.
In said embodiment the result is 2.13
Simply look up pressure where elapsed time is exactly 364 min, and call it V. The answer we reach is 2.724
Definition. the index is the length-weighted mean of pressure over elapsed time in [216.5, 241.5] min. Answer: 5.68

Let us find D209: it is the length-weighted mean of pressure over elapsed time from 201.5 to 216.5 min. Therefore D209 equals 5.85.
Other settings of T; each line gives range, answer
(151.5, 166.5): 6.36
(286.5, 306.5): 5.801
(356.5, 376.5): 3.2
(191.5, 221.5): 6.301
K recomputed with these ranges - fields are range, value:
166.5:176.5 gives 5.52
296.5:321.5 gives 5.45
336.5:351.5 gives 5.09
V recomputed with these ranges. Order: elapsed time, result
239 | 6.142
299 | 5.308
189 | 1.336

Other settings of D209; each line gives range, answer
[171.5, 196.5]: 2.68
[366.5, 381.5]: 3.23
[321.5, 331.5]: 5.11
